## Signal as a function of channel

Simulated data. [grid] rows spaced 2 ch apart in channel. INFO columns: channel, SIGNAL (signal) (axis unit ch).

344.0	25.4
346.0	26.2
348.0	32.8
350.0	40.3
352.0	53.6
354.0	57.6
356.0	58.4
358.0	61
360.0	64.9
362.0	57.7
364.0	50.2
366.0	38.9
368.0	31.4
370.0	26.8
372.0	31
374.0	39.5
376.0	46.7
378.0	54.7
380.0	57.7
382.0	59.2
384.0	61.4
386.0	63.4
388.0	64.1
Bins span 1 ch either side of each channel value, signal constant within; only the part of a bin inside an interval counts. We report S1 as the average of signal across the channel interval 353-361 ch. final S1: 60.5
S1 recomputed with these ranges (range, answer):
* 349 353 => 47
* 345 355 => 42.1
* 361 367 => 48.9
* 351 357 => 56.5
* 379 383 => 58.5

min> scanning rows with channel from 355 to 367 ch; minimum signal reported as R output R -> 38.9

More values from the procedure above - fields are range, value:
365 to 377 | 26.8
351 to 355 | 53.6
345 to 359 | 26.2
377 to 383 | 54.7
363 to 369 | 31.4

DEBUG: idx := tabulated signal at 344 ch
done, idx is 25.4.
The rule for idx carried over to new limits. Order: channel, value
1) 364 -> 50.2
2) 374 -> 39.5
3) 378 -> 54.7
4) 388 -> 64.1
